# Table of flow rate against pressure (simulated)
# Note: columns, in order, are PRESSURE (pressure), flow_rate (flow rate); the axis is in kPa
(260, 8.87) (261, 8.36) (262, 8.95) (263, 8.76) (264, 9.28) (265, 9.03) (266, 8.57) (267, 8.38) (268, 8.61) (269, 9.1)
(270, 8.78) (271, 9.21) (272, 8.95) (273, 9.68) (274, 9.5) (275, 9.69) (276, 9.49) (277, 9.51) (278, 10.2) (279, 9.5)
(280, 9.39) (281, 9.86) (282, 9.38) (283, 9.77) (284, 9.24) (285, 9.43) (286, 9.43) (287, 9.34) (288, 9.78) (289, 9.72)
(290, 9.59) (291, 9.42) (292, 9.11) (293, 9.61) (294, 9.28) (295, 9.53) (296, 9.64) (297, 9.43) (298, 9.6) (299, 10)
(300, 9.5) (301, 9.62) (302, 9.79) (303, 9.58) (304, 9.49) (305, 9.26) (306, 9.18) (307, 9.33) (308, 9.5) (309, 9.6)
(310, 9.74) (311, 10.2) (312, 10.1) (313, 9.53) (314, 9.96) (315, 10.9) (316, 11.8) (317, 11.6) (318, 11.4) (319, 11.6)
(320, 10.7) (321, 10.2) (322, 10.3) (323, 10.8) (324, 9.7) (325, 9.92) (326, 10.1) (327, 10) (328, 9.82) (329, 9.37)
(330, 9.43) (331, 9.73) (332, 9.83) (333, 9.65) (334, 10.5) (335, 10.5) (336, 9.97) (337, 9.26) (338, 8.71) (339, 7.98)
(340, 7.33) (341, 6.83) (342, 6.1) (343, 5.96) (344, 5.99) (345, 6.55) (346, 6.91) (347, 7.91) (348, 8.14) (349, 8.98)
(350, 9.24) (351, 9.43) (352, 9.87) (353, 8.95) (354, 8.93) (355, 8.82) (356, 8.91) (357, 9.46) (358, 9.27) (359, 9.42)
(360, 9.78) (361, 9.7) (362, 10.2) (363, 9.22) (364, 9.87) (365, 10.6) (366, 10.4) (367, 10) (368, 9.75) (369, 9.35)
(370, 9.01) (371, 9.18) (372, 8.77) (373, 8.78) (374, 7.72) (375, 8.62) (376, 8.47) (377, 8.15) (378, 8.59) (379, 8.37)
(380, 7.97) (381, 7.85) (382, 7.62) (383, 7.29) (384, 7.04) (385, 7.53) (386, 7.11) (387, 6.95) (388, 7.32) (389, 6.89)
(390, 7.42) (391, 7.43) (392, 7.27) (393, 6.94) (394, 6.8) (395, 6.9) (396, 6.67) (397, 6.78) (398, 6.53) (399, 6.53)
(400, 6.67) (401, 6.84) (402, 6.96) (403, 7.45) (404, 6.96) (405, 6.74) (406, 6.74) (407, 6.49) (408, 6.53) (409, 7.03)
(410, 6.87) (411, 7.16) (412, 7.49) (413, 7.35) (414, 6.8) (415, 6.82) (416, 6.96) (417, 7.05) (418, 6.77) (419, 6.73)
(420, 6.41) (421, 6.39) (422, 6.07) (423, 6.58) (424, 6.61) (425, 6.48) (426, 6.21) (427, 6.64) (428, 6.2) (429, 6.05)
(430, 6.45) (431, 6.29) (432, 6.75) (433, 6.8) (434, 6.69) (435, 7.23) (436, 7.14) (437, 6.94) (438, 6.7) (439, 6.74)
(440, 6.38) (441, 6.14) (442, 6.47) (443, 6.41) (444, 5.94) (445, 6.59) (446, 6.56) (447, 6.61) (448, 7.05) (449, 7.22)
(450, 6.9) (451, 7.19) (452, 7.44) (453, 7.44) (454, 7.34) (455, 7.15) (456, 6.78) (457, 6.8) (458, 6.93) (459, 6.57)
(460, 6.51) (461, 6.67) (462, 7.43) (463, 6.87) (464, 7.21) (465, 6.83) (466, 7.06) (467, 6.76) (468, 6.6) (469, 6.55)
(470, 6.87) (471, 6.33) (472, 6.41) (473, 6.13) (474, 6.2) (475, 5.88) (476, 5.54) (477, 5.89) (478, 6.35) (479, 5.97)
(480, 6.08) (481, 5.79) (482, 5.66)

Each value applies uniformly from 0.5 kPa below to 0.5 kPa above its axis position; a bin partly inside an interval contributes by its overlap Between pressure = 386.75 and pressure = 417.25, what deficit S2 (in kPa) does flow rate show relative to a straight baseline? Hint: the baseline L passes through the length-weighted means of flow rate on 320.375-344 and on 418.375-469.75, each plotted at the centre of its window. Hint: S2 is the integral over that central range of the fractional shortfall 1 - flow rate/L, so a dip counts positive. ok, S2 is 2.7 kPa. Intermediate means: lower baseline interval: 9.16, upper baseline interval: 6.72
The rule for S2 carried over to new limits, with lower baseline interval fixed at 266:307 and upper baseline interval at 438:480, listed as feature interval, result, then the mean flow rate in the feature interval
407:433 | 2.2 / 6.67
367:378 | -1.1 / 8.83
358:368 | -2.0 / 9.87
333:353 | 0.6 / 8.27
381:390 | 0.7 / 7.26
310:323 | -2.5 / 10.7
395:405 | 1.0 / 6.82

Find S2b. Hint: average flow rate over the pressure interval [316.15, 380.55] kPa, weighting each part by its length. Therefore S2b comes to 9.18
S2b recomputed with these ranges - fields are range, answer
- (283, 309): 9.5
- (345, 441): 7.65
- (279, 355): 9.41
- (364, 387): 8.55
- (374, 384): 8.03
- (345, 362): 8.95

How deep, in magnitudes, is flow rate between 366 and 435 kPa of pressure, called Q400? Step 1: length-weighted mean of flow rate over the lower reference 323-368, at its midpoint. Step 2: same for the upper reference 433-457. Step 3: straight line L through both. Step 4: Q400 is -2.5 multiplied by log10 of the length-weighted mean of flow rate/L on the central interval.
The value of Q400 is 0.08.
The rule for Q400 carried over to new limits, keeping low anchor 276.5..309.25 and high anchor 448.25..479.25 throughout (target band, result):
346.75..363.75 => -0.09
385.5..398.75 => 0.13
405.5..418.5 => 0.10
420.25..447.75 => 0.11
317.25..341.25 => -0.10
